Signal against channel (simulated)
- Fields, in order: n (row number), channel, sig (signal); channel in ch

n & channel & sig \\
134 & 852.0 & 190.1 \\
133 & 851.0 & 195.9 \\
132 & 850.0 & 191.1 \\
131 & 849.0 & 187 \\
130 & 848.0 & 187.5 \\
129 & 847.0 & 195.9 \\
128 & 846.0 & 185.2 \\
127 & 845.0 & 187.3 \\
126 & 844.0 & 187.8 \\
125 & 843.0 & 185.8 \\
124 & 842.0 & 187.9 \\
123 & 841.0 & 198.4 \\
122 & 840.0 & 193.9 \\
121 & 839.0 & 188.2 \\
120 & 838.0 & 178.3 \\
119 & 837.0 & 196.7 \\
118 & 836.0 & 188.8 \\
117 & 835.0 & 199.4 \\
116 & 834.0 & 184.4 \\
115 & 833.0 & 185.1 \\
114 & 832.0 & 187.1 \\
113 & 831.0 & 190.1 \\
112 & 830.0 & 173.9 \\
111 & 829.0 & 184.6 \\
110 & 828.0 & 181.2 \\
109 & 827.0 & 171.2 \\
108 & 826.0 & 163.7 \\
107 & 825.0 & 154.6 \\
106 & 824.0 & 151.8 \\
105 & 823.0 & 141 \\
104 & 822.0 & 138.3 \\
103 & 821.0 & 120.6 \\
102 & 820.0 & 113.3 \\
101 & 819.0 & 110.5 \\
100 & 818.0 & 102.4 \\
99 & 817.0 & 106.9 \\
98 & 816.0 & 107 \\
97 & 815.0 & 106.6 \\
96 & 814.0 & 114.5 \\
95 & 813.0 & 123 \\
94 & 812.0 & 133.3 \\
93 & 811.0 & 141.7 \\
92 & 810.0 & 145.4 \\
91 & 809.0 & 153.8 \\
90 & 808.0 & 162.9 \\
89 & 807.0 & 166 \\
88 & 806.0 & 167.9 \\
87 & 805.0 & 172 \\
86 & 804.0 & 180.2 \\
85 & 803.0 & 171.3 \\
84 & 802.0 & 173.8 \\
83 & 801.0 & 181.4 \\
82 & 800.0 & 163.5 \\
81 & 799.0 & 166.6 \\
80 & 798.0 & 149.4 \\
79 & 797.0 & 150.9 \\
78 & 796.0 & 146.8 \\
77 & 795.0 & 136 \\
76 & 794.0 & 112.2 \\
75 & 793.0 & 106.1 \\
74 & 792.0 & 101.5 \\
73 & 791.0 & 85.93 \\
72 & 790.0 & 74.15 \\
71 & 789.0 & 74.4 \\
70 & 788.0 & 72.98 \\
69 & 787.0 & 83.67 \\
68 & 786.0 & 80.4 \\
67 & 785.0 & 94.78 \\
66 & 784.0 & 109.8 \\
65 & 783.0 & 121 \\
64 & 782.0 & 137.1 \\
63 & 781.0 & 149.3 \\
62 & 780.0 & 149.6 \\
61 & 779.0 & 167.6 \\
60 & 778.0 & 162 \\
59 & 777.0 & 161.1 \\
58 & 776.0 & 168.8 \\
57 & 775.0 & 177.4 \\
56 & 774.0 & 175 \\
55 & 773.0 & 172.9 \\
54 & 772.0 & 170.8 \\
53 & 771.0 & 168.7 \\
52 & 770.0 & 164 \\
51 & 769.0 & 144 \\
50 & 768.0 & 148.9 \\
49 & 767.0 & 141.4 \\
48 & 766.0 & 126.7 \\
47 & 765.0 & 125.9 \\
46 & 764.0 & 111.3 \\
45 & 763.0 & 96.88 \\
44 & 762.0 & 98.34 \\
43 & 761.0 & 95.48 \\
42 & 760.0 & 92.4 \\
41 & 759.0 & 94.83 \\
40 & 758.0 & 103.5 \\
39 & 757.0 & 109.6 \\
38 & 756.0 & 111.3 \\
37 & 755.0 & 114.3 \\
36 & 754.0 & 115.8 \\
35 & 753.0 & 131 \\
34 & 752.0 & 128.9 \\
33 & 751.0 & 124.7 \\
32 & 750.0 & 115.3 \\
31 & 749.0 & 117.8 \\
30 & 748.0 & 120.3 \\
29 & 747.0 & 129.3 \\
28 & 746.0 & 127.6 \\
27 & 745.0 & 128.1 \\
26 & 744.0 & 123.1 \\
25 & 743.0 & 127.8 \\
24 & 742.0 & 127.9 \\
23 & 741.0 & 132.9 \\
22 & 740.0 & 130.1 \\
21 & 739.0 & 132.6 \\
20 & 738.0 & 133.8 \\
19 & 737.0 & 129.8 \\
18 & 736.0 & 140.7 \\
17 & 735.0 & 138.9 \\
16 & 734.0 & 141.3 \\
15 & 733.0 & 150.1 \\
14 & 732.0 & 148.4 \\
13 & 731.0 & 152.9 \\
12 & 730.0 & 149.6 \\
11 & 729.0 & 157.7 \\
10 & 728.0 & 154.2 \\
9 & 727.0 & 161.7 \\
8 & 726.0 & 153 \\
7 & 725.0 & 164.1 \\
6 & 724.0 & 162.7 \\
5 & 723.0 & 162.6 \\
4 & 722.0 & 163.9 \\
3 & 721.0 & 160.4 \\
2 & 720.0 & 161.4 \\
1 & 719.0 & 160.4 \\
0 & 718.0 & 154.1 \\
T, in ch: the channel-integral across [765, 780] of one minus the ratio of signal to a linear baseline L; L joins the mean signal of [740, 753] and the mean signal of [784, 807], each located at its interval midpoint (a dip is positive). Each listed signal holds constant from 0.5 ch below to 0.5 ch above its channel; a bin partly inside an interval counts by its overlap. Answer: -3.7 ch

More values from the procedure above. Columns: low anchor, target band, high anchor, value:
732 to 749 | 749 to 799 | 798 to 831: 4.93 ch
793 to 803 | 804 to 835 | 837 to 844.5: 3.82 ch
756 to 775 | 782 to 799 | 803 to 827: 3.32 ch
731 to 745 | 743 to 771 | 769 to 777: 5.91 ch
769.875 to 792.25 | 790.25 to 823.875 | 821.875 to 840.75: 3.66 ch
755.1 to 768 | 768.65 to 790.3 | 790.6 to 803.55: -1.86 ch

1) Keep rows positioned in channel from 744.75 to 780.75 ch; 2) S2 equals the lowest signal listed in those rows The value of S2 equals 92.4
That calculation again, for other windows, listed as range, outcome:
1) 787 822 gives 72.98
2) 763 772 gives 96.88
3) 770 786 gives 80.4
